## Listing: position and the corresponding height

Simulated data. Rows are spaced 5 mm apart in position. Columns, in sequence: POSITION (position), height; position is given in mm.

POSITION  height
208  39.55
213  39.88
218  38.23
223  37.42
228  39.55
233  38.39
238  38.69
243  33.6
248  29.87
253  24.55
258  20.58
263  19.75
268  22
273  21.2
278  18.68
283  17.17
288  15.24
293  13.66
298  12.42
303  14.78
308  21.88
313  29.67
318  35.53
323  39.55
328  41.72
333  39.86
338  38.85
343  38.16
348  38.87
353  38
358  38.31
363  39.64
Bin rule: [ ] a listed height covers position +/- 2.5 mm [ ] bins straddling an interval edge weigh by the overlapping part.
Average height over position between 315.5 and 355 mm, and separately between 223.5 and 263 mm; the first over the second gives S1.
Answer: 1.23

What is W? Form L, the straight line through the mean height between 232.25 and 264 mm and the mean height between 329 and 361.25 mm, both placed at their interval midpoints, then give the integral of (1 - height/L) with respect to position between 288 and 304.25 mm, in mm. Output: 9.7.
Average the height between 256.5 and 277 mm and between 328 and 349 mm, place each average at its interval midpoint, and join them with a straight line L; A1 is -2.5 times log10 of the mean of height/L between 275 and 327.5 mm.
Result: 0.32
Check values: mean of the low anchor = 20.7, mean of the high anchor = 39.3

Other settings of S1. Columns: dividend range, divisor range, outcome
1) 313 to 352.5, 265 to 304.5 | 2.26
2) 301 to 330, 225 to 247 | 0.83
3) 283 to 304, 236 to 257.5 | 0.47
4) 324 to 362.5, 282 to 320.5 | 1.94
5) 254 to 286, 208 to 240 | 0.52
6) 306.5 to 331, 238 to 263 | 1.24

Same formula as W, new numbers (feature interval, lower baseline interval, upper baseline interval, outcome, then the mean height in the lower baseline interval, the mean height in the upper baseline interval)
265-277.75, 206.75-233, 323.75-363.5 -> 5.88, 38.8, 39.2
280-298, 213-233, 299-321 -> 8.42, 38.6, 24.9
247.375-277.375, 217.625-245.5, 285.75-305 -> 4.36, 37.6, 14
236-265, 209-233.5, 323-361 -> 8.26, 38.8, 39.1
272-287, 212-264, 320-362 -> 7.20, 32.9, 39.1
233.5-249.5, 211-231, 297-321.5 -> 0.26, 38.7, 24.2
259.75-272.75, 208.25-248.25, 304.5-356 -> 5.63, 37.5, 35.8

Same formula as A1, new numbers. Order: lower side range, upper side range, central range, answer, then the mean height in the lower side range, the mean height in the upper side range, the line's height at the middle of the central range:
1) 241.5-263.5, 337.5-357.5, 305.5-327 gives 0.07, 25.8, 38.4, 34.3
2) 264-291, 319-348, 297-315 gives 0.43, 18.8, 39.4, 29.3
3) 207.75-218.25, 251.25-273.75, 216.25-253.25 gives -0.13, 39.4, 21.6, 31.5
